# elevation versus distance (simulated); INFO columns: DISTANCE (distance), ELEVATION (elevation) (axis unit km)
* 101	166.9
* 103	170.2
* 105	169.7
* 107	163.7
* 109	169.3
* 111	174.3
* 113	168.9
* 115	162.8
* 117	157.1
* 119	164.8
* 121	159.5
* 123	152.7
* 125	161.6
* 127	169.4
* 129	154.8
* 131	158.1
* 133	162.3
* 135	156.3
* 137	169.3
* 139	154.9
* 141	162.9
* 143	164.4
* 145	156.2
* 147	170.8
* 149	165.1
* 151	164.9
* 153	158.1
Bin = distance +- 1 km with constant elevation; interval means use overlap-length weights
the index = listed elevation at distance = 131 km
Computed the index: 158.1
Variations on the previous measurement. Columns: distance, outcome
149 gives 165.1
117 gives 157.1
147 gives 170.8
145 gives 156.2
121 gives 159.5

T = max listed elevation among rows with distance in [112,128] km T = 169.4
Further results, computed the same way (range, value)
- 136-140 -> 169.3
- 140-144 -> 164.4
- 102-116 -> 174.3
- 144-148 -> 170.8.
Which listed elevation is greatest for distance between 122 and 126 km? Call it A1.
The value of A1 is 161.6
